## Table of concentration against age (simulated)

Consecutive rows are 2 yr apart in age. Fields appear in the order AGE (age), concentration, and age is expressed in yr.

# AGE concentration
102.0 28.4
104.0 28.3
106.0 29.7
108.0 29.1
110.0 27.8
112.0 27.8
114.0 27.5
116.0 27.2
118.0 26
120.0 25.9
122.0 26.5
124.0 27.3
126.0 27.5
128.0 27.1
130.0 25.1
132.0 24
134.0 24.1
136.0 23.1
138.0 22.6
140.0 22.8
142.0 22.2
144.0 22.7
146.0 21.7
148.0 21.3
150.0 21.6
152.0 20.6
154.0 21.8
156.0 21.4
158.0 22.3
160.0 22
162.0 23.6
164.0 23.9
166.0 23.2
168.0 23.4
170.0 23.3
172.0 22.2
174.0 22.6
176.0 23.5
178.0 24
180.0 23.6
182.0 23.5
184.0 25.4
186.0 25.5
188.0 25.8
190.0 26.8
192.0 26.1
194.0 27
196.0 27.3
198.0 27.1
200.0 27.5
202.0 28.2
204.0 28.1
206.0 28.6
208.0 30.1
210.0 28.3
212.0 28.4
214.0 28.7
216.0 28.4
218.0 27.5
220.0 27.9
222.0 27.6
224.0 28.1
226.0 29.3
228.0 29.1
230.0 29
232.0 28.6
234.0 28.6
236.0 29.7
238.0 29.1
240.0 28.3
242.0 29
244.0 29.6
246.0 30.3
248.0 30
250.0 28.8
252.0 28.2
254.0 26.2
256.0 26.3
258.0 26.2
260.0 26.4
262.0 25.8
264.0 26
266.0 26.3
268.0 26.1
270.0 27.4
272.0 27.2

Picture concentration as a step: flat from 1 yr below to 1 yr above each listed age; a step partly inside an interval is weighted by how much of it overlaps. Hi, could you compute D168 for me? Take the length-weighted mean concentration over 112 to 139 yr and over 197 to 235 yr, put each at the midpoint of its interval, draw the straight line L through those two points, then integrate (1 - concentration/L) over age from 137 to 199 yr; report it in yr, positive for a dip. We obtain 7.89 yr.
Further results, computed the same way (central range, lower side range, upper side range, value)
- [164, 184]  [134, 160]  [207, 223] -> 1.0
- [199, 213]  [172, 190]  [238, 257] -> -1.4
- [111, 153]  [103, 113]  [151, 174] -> 2.3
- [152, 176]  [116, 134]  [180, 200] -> 3.1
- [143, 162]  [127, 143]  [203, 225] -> 2.3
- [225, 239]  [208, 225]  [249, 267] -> -0.7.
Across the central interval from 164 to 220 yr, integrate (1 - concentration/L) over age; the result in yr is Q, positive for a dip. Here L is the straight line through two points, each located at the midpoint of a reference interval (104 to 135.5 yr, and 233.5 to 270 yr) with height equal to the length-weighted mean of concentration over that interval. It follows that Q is 2.7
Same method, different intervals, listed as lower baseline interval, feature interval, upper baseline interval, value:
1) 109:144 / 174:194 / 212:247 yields 1.8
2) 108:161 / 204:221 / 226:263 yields -0.8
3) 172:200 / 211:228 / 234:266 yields -1.0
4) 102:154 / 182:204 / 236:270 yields -0.1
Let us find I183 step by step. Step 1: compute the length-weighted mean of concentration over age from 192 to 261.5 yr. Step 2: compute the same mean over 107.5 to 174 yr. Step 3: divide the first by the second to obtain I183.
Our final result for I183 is 1.17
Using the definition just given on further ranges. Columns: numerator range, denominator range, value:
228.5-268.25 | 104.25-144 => 1.08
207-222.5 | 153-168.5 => 1.25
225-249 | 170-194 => 1.19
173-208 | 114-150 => 1.06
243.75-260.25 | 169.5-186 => 1.18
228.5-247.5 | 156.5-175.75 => 1.27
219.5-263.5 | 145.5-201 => 1.18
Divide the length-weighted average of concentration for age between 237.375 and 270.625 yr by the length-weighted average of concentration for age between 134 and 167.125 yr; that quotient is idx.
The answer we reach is 1.24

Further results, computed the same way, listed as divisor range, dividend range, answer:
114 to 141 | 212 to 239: 1.12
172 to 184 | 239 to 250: 1.25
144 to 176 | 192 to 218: 1.25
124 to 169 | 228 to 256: 1.24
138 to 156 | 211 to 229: 1.30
